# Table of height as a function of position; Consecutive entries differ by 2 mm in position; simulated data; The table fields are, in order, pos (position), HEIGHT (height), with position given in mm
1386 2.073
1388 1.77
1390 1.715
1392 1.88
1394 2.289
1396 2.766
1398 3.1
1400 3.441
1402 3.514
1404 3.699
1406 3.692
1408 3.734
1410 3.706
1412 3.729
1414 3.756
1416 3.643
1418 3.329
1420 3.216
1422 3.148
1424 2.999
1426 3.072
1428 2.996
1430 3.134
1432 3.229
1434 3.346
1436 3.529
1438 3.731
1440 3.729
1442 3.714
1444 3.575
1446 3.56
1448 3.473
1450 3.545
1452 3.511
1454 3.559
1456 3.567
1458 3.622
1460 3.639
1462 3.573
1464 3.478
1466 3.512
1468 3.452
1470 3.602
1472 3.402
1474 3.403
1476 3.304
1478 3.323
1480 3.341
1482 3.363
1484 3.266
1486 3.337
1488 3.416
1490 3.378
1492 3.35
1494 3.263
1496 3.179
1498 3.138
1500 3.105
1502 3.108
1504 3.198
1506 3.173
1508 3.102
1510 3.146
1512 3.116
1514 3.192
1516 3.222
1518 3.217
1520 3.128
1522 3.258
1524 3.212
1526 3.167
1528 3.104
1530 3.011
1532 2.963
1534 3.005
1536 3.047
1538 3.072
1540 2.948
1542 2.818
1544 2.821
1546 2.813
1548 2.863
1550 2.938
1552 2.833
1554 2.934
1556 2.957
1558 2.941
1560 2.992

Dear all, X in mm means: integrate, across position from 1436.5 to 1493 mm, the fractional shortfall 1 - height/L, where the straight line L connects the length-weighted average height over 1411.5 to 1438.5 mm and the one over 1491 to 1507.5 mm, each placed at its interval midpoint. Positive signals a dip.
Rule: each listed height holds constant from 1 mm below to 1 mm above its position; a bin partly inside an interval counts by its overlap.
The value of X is -4.08 mm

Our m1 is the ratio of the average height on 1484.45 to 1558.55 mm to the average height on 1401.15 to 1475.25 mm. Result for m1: 0.89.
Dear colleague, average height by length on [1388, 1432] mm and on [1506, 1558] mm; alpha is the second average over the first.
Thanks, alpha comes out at 0.97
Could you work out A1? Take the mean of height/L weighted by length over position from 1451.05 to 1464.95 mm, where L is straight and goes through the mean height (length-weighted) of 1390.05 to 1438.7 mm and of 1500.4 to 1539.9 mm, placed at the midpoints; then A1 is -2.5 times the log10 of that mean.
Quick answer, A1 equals -0.119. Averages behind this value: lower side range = 3.24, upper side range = 3.12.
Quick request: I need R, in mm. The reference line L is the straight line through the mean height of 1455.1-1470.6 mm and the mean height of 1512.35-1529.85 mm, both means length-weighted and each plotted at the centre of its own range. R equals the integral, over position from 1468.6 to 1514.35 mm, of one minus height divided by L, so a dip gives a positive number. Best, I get 1.3 mm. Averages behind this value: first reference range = 3.55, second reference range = 3.18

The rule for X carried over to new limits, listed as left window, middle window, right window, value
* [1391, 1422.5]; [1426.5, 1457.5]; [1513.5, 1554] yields -2.5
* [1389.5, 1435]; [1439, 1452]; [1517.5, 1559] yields -1.9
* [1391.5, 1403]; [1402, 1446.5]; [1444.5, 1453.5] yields -3.7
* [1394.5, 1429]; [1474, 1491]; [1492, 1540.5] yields -0.7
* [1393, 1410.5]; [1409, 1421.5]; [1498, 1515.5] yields -1.0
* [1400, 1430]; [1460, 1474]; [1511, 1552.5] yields -1.1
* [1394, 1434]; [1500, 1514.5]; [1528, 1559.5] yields -0.4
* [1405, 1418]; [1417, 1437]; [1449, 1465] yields 2.4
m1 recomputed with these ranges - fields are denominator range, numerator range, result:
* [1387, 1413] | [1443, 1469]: 1.18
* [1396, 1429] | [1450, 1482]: 1.02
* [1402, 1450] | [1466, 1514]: 0.95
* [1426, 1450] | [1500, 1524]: 0.92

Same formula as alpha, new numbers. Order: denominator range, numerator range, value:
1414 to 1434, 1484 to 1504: 1.01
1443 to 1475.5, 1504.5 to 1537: 0.89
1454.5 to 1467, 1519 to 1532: 0.88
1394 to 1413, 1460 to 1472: 1.03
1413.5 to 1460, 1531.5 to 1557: 0.85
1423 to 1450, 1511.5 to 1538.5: 0.92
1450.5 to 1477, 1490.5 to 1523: 0.91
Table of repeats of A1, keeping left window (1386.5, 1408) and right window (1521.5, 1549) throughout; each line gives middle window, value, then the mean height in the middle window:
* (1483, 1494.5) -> -0.14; 3.34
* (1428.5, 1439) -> -0.18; 3.37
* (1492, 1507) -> -0.08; 3.18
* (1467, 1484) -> -0.16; 3.39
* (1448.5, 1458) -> -0.22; 3.55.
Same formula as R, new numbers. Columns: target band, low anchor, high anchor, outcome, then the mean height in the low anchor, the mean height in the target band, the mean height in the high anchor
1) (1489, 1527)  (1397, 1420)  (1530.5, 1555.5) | -1.3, 3.56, 3.19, 2.92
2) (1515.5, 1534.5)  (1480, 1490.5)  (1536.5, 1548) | -0.6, 3.35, 3.13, 2.9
